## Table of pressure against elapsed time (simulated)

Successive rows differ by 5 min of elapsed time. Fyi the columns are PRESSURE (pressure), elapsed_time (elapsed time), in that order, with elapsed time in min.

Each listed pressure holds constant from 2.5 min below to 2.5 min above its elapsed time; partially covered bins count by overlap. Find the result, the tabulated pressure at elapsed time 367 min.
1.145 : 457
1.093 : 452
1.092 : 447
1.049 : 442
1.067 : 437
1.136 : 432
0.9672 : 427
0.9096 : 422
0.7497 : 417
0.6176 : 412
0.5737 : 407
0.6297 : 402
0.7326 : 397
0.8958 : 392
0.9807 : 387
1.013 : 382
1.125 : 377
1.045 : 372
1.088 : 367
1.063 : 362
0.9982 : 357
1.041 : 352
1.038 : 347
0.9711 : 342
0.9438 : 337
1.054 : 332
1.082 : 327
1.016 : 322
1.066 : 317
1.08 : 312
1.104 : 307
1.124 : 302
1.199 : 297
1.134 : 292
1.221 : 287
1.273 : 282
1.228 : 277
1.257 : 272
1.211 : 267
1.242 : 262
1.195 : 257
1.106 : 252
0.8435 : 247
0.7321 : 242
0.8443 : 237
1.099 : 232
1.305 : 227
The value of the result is 1.088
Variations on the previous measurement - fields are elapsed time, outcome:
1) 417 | 0.7497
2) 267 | 1.211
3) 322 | 1.016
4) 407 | 0.5737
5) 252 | 1.106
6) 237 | 0.8443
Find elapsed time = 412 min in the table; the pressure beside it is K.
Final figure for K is 0.6176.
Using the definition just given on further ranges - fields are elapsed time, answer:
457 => 1.145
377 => 1.125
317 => 1.066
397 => 0.7326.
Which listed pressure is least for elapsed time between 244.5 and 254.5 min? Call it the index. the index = 0.8435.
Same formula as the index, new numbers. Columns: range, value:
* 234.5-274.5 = 0.7321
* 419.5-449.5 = 0.9096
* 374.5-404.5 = 0.6297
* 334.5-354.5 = 0.9438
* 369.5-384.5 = 1.013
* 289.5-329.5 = 1.016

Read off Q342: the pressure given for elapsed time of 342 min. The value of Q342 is 0.9711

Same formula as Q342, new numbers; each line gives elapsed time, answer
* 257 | 1.195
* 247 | 0.8435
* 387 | 0.9807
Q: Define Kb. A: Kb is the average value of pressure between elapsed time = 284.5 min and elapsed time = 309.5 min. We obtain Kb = 1.16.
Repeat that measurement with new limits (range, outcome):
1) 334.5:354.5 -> 0.998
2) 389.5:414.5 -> 0.69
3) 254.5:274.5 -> 1.23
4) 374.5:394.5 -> 1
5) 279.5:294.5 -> 1.21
